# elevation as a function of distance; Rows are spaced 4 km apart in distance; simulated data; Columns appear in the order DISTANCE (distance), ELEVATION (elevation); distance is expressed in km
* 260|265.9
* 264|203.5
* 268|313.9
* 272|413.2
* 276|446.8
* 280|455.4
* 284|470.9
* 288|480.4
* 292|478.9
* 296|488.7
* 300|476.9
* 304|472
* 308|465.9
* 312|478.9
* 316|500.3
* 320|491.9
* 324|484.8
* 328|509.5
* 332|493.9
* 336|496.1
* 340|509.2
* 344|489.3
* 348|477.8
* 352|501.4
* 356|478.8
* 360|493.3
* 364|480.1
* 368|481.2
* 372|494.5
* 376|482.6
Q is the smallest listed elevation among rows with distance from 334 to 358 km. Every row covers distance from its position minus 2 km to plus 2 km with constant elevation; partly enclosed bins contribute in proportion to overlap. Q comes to 477.8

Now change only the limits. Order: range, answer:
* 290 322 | 465.9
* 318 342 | 484.8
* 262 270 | 203.5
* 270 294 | 413.2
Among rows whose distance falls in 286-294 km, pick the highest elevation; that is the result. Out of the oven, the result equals 480.4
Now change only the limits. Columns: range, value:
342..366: 501.4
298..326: 500.3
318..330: 509.5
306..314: 478.9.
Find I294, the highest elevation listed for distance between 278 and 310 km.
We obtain 488.7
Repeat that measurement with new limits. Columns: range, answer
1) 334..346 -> 509.2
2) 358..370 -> 493.3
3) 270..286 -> 470.9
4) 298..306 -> 476.9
